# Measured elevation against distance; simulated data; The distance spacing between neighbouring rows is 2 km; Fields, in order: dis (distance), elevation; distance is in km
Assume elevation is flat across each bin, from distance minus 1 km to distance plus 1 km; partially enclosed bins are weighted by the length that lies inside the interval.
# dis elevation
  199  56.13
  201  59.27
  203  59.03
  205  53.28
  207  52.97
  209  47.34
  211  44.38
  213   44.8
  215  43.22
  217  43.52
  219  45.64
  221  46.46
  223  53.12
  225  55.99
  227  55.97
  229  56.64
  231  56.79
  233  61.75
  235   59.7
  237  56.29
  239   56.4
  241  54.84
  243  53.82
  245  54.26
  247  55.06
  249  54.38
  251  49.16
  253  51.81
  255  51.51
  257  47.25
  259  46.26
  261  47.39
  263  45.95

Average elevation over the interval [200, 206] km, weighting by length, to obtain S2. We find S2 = 57.2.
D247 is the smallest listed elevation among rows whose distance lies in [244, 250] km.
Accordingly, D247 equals 54.26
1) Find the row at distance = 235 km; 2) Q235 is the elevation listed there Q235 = 59.7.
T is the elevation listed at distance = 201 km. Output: 59.27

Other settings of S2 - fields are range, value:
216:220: 44.6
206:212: 48.2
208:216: 44.9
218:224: 48.4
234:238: 58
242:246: 54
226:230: 56.3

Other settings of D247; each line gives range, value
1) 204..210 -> 47.34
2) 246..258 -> 47.25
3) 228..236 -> 56.64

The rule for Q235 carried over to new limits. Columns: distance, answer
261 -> 47.39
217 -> 43.52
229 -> 56.64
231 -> 56.79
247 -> 55.06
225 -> 55.99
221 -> 46.46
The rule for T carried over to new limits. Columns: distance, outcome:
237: 56.29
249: 54.38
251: 49.16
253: 51.81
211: 44.38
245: 54.26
